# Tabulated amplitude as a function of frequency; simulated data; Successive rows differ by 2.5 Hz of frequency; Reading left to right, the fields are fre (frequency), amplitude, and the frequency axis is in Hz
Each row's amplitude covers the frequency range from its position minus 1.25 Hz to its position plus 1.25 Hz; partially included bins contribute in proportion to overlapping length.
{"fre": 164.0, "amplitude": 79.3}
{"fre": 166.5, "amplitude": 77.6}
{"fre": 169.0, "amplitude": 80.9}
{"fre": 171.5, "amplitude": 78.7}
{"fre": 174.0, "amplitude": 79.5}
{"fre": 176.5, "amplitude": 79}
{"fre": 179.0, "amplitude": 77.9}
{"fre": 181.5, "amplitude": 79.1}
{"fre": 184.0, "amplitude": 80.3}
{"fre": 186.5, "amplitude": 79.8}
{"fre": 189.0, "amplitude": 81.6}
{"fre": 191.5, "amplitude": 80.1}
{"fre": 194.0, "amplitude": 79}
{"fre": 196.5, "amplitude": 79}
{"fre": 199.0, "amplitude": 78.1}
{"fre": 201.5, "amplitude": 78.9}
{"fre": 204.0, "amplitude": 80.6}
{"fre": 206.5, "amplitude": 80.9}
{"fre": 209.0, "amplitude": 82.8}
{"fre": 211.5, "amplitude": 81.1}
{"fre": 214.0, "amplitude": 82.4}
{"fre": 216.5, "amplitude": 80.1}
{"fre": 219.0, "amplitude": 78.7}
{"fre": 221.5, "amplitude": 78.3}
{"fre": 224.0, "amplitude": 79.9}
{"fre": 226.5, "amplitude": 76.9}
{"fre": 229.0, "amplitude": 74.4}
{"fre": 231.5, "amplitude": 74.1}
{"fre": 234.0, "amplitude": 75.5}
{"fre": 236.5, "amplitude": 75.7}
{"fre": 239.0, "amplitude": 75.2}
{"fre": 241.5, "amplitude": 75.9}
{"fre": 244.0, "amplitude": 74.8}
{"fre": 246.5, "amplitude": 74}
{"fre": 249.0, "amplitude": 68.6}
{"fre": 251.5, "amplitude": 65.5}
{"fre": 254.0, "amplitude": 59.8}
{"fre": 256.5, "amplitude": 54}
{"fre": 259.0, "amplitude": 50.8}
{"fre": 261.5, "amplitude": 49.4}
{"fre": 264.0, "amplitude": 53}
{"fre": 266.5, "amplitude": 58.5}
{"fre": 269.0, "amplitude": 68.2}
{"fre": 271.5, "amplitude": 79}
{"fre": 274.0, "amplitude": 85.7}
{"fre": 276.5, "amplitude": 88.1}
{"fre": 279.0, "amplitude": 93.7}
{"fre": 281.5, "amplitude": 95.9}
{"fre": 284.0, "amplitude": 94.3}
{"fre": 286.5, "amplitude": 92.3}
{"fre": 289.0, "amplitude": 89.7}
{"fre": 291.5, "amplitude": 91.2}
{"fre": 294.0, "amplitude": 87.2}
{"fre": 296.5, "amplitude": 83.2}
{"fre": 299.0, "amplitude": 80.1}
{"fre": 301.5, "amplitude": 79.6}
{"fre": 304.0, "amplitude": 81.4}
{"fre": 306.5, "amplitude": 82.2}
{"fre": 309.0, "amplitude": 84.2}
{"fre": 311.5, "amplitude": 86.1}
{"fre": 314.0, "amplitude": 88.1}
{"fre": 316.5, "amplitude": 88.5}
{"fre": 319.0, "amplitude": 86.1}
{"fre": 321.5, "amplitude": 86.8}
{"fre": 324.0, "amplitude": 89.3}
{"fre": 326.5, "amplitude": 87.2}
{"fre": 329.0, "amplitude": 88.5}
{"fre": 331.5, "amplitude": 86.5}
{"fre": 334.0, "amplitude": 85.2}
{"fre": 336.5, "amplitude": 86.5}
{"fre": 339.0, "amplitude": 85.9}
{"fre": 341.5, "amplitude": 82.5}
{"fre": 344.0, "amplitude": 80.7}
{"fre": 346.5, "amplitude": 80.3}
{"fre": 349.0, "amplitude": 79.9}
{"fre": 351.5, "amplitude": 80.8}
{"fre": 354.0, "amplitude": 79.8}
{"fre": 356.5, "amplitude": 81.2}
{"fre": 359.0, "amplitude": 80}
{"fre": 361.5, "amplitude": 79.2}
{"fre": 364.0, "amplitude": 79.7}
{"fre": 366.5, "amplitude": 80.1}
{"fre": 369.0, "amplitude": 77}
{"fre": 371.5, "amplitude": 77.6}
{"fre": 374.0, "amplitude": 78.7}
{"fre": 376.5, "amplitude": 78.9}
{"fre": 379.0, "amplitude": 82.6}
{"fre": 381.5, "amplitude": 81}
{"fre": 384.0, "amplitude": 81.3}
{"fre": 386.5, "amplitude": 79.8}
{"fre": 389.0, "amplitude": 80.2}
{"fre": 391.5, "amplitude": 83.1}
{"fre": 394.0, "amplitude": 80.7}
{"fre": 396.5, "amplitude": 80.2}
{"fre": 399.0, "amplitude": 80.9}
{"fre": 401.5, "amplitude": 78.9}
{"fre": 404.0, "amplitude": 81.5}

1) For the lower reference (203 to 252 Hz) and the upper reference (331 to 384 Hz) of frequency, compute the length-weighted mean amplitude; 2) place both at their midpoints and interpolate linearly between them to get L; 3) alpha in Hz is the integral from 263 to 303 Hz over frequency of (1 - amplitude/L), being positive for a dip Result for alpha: -2.00 Hz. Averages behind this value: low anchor 76.9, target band 82.7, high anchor 81.1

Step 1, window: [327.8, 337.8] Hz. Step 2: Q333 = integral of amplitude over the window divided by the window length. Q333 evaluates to 86.7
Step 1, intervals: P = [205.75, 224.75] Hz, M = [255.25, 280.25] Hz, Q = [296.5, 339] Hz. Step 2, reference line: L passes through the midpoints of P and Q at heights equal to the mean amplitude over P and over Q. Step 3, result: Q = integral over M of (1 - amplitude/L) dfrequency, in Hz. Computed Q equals 4.52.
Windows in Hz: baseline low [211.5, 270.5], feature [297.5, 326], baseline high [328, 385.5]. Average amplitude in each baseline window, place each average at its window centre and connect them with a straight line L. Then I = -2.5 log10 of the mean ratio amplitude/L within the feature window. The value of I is -0.10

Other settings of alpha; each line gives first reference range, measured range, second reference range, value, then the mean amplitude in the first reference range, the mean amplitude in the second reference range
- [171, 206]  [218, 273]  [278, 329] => 9.3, 79.4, 87.4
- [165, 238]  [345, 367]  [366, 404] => -0.1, 79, 80.1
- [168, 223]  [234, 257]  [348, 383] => 2.8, 79.8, 79.8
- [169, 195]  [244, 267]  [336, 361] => 5.8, 79.6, 81.5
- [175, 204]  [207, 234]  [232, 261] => -2.1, 79.4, 67.8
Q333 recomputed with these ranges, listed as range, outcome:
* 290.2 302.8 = 84.3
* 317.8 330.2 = 87.6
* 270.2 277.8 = 84.2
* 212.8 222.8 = 79.9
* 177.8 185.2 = 79.1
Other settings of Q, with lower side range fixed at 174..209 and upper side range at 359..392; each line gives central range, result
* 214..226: 0.0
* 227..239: 0.7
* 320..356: -2.0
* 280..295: -2.3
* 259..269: 3.1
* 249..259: 2.5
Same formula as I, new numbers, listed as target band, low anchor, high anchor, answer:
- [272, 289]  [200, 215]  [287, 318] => -0.08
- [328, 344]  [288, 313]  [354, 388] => -0.04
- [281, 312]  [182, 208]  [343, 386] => -0.09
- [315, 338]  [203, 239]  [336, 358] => -0.08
